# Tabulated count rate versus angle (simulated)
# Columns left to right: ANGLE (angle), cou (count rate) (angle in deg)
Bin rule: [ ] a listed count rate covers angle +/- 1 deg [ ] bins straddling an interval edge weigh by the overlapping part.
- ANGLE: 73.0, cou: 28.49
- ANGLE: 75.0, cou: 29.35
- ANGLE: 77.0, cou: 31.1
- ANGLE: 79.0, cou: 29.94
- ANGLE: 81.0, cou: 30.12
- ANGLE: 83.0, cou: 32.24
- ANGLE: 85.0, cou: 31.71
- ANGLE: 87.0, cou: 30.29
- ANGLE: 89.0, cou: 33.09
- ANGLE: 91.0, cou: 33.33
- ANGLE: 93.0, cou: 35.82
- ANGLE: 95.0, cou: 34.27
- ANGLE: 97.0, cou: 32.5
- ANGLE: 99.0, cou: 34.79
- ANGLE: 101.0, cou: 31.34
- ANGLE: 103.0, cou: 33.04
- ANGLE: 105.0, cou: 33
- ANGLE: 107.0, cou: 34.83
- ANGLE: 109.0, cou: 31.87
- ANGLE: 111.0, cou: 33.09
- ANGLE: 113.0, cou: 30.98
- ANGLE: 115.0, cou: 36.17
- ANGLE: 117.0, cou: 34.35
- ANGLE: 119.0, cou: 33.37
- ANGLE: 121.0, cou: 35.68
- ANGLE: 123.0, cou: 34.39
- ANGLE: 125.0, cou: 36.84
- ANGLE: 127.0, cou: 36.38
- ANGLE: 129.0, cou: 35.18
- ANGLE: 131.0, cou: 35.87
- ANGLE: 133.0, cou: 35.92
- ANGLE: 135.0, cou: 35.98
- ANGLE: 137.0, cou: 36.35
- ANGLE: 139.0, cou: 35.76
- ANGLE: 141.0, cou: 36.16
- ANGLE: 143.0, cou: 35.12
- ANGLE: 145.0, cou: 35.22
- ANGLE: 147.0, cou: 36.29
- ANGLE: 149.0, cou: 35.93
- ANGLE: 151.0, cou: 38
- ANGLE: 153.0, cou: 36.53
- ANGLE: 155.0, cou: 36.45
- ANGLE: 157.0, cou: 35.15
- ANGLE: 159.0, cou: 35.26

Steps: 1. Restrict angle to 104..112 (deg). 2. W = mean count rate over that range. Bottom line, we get 33.2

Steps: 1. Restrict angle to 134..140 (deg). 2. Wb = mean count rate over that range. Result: 36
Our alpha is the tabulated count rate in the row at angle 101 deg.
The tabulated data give 31.34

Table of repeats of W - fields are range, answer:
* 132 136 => 36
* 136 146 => 35.7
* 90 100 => 34.1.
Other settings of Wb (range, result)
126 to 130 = 35.8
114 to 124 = 34.8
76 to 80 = 30.5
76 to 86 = 31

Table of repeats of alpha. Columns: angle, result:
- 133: 35.92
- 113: 30.98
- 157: 35.15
